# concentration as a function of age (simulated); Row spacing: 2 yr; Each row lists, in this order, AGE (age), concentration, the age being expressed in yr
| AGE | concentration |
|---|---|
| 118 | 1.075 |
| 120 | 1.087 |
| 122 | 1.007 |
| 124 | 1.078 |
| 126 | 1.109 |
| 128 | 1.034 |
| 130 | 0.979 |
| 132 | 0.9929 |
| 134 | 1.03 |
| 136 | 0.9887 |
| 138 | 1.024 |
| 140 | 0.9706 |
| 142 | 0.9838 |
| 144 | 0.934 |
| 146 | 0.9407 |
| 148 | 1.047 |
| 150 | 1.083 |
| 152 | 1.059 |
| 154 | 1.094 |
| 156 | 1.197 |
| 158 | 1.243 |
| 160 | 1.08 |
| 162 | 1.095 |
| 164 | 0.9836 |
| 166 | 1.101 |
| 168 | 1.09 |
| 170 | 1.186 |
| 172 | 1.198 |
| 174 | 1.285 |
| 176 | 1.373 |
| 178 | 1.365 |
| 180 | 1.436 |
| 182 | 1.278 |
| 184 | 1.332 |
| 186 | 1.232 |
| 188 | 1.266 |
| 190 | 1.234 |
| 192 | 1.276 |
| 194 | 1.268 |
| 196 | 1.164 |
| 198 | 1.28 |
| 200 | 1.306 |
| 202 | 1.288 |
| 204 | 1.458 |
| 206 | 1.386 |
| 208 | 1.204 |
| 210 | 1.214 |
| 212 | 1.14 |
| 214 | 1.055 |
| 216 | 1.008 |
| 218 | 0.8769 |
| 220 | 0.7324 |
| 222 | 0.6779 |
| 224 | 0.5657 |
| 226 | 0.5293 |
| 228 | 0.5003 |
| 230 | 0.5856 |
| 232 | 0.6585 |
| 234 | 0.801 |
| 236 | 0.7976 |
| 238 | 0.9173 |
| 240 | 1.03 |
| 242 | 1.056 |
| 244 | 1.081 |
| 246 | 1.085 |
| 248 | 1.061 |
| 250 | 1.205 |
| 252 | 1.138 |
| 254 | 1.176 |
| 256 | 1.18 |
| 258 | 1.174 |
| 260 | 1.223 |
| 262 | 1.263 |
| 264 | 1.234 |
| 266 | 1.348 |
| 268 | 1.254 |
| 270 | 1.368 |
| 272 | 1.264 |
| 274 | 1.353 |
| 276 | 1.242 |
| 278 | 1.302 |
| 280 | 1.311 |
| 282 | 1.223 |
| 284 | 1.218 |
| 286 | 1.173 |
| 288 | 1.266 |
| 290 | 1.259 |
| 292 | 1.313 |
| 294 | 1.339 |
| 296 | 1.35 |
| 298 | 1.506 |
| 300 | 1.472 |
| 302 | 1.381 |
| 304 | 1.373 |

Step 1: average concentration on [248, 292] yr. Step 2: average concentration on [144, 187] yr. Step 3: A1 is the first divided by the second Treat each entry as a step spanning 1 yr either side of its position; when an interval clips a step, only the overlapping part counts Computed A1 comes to 1.06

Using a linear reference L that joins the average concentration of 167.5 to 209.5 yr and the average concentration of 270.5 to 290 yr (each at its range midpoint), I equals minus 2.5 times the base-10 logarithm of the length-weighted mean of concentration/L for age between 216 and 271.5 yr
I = 0.28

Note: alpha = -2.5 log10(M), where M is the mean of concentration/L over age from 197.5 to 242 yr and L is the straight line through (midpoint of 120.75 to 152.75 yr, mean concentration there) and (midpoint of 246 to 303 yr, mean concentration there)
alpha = 0.21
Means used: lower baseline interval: 1.02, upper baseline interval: 1.27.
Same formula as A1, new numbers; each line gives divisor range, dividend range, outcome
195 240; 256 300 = 1.34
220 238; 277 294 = 1.91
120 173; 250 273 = 1.17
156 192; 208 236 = 0.66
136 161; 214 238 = 0.69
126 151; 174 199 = 1.29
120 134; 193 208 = 1.25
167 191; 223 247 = 0.63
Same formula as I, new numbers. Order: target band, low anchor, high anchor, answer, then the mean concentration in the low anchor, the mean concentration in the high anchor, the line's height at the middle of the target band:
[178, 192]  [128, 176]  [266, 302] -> -0.149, 1.07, 1.31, 1.13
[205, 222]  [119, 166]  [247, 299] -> 0.105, 1.05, 1.26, 1.16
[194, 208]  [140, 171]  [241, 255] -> -0.191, 1.07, 1.11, 1.09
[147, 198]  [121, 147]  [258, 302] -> -0.111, 1.01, 1.3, 1.08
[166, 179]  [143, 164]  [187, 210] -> -0.069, 1.07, 1.28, 1.16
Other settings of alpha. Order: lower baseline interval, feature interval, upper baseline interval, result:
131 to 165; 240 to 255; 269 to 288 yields 0.102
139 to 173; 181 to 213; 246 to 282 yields -0.121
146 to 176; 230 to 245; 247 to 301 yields 0.351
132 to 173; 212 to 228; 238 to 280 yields 0.415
